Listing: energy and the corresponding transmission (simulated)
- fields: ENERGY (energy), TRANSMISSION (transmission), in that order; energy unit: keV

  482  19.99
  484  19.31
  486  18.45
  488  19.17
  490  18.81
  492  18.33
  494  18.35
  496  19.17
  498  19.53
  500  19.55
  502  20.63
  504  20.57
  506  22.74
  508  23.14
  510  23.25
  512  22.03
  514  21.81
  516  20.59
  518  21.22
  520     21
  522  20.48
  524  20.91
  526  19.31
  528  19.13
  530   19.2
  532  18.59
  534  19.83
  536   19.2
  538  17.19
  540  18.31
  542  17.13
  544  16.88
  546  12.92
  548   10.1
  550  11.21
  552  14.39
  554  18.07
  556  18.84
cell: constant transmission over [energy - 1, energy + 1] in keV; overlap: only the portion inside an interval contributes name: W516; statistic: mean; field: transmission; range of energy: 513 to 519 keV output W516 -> 21.2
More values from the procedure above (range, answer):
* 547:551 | 10.7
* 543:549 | 13.3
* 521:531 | 19.8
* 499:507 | 20.9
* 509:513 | 22.6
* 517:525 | 20.9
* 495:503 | 19.7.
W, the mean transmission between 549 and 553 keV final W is 12.8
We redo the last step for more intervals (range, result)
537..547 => 16.5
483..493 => 18.8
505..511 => 23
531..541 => 18.6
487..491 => 19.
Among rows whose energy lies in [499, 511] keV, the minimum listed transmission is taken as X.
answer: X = 19.55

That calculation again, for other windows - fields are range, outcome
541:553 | 10.1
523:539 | 17.19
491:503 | 18.33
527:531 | 19.13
